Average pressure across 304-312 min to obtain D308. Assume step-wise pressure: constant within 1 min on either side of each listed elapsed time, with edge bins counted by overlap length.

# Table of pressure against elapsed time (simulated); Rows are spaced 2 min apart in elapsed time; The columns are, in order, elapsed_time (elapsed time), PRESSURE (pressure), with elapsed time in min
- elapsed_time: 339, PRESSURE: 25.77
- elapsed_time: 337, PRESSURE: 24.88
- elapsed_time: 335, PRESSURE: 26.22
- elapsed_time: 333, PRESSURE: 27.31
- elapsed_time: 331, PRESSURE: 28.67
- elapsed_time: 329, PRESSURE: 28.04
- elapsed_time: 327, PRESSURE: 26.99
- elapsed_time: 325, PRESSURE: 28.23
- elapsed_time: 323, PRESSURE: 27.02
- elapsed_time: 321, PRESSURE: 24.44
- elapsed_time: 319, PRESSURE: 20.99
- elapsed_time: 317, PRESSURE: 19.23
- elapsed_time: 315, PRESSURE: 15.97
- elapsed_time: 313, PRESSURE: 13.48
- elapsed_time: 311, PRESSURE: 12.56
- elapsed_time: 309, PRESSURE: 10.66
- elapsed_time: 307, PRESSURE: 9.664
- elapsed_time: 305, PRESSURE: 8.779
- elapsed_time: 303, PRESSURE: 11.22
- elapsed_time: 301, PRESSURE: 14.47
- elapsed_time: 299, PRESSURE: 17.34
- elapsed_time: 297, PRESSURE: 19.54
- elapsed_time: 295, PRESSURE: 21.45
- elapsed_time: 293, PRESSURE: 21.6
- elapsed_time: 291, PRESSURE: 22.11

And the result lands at 10.4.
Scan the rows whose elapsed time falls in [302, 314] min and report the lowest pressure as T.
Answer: 8.779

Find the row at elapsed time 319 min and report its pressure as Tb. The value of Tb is 20.99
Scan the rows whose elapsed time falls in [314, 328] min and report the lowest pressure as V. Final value 15.97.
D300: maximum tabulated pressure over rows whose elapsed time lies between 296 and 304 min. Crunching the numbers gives 19.54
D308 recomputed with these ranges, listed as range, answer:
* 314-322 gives 20.2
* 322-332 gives 27.8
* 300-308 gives 11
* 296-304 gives 15.6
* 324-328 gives 27.6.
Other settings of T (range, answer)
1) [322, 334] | 26.99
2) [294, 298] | 19.54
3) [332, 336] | 26.22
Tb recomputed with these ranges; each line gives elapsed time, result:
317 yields 19.23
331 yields 28.67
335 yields 26.22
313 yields 13.48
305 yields 8.779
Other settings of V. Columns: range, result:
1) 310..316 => 12.56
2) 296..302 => 14.47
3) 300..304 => 11.22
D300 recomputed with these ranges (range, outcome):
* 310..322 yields 24.44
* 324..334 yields 28.67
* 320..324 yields 27.02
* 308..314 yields 13.48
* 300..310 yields 14.47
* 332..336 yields 27.31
